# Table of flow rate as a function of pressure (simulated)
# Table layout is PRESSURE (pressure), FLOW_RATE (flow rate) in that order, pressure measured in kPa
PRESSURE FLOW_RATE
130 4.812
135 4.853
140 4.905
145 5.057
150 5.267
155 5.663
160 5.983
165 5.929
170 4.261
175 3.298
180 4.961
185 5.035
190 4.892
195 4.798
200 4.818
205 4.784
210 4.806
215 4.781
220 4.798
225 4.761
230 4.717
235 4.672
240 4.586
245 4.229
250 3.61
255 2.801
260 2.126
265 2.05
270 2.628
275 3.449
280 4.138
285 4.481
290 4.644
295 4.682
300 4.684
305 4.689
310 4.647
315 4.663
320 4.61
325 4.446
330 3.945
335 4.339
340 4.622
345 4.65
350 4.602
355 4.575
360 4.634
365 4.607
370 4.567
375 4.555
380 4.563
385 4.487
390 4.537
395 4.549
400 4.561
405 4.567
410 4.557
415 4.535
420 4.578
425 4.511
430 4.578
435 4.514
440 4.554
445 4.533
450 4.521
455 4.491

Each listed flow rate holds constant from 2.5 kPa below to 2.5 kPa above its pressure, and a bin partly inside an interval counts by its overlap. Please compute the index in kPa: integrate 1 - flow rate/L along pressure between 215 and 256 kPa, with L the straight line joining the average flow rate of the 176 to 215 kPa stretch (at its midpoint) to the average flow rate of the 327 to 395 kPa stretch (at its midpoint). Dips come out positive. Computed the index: 3.3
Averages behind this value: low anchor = 4.8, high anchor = 4.51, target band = 4.36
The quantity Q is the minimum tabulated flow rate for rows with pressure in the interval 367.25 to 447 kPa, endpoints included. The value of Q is 4.487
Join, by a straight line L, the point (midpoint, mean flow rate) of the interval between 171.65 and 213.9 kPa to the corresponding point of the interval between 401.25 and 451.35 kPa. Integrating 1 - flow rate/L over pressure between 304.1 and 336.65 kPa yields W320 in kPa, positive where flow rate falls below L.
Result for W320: 0.9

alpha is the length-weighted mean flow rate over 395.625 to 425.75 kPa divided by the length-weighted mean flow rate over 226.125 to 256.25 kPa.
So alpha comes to 1.09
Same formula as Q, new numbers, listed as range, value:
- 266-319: 2.628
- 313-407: 3.945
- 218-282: 2.05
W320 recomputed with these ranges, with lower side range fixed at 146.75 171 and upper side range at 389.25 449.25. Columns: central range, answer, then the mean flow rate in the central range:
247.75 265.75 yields 8.6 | 2.69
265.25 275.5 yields 4.7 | 2.74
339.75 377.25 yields 1.3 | 4.6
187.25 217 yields 2.9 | 4.82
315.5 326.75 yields 0.8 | 4.56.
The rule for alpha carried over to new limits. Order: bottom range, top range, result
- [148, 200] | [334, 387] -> 0.91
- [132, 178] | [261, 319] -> 0.80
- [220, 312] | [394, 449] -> 1.14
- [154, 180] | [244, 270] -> 0.57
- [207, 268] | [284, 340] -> 1.14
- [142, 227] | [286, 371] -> 0.92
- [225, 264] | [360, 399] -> 1.20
